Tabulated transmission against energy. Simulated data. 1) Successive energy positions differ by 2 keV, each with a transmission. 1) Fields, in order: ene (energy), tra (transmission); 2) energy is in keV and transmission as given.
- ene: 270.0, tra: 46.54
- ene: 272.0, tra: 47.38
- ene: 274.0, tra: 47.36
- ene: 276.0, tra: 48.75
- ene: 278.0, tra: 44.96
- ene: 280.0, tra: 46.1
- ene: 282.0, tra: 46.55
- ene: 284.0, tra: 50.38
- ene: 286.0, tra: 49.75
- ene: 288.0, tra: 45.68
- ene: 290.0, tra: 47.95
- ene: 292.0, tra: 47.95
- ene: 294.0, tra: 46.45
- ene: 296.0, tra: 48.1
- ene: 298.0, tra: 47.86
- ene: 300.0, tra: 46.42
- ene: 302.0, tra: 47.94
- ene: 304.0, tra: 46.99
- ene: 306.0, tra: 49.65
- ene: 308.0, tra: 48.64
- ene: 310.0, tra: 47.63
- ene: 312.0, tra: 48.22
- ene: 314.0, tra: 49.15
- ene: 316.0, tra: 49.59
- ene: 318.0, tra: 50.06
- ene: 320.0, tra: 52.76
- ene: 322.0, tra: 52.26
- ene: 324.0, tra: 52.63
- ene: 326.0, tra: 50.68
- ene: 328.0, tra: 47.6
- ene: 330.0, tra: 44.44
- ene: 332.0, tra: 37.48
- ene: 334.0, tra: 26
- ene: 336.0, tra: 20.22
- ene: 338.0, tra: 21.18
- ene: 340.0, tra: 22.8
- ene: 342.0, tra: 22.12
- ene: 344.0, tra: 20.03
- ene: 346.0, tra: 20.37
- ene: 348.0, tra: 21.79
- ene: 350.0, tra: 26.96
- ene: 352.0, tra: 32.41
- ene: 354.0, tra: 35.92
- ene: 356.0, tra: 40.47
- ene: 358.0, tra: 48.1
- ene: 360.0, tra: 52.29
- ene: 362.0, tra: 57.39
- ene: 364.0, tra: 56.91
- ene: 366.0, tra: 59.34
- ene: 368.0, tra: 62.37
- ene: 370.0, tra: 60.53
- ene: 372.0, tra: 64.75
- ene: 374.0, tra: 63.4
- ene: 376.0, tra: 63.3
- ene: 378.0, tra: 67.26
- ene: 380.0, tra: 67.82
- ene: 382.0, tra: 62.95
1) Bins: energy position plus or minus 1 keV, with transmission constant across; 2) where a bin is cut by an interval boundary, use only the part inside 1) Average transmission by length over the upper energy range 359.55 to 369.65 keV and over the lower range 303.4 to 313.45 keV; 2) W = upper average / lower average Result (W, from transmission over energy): 1.20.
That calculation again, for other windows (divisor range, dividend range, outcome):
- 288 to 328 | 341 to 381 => 0.97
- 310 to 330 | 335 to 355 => 0.49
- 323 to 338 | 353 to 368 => 1.32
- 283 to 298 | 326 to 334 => 0.87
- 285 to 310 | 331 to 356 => 0.55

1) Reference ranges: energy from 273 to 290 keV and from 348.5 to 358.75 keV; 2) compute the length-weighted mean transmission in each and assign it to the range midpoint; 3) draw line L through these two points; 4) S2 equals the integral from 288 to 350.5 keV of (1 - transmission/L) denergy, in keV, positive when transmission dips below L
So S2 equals 1.4 keV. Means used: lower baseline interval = 47.5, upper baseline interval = 35.8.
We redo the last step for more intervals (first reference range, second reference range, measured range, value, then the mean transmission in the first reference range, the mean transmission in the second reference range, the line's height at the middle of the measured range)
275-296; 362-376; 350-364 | 3.6 keV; 47.5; 61.1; 59.1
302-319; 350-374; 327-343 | 6.3 keV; 48.7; 51.3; 49.9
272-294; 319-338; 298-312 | -1.0 keV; 47.5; 41.5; 44.6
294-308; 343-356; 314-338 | -3.5 keV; 47.8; 27.3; 37.2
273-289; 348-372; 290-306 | 0.0 keV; 47.4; 48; 47.6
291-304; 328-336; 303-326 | -4.7 keV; 47.4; 35.5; 41.5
